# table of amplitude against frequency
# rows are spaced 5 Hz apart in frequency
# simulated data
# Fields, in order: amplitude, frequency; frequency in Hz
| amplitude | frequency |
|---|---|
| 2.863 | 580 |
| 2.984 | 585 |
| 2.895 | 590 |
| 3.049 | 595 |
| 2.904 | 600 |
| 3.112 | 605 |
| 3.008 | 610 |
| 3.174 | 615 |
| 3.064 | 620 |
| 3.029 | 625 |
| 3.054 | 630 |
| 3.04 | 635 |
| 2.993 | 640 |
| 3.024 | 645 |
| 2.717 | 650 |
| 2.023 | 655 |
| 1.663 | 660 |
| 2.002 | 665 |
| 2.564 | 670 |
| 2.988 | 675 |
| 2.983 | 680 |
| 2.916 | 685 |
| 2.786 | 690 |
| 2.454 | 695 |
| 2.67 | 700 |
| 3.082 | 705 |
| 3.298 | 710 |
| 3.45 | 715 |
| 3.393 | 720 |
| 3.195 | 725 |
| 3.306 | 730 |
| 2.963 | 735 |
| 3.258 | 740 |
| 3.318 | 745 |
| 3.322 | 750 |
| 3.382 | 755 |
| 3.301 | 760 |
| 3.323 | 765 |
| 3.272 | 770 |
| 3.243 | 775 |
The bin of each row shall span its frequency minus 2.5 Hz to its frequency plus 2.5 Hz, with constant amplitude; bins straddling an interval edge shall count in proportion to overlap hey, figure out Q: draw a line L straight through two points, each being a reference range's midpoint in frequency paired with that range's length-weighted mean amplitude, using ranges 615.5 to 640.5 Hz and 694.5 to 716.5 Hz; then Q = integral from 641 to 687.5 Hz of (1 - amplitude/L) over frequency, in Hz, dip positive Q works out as 7.3 Hz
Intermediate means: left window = 3.05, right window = 3.02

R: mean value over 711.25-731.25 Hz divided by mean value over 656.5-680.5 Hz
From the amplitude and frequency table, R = 1.4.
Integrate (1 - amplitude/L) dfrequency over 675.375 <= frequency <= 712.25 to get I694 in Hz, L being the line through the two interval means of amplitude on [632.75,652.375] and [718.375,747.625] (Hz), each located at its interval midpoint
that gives 2.6 Hz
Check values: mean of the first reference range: 2.94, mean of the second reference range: 3.23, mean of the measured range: 2.89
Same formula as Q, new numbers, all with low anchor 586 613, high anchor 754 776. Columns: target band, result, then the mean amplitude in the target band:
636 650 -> 0.5 Hz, 2.96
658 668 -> 4.0 Hz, 1.88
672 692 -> 1.5 Hz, 2.91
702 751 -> -0.3 Hz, 3.25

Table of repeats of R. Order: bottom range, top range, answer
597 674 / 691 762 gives 1.14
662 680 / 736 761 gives 1.29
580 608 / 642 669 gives 0.78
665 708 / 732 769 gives 1.18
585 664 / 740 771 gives 1.17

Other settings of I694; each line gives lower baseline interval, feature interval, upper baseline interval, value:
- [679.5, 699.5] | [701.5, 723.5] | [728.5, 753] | -2.23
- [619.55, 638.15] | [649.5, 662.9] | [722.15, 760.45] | 4.55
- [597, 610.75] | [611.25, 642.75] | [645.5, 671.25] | -4.44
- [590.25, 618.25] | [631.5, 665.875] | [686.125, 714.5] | 5.12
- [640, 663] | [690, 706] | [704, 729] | 1.77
